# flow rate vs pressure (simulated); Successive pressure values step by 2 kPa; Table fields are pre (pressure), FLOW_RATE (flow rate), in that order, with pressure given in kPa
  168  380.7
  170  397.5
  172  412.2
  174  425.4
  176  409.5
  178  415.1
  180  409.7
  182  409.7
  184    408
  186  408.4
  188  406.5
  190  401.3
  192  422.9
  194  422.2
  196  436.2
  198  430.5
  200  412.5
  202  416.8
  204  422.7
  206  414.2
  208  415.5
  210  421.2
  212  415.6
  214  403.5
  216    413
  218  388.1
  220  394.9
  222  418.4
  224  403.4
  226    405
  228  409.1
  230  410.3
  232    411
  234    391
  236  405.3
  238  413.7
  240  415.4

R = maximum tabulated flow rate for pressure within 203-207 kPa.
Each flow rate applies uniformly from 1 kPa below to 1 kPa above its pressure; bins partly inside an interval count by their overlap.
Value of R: 422.7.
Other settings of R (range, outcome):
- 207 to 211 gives 421.2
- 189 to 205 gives 436.2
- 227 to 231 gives 410.3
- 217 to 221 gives 394.9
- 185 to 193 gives 422.9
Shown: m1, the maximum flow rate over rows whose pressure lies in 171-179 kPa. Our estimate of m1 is 425.4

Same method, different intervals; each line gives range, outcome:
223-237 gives 411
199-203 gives 416.8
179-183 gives 409.7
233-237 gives 405.3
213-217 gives 413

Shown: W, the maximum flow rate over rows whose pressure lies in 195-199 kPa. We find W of 436.2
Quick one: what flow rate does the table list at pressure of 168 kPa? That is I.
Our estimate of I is 380.7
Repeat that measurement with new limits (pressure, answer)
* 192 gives 422.9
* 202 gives 416.8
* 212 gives 415.6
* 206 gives 414.2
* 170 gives 397.5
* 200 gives 412.5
